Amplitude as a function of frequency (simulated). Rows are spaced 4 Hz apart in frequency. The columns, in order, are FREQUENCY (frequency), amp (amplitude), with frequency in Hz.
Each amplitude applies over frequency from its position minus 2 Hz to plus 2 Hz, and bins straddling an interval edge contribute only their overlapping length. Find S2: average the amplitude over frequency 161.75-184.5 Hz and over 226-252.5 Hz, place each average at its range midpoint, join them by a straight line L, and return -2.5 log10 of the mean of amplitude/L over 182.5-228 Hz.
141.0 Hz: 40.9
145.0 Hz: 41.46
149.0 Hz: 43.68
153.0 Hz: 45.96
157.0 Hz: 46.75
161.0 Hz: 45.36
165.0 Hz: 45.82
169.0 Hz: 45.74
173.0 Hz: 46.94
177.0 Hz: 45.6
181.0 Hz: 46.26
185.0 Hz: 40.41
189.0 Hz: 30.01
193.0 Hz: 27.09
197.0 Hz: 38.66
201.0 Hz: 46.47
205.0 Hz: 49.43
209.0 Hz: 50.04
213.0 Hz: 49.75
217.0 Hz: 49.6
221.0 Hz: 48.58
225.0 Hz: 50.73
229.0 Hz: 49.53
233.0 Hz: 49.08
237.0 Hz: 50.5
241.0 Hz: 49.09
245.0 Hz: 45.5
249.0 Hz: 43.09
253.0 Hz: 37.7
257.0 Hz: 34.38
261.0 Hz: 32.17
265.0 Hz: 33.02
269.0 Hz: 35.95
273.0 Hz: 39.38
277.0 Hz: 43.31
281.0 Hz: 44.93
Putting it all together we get 0.06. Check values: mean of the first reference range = 45.7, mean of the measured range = 43.9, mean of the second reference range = 47.3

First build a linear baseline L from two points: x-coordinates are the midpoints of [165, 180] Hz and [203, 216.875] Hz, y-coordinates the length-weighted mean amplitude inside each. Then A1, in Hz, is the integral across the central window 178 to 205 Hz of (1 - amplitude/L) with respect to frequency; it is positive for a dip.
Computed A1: 4.9 Hz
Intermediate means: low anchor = 46.1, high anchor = 49.7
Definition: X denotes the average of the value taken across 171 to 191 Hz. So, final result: 41.8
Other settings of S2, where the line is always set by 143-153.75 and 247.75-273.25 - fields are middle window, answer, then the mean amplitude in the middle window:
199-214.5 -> -0.23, 48.9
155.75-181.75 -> -0.10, 46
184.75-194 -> 0.28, 31.6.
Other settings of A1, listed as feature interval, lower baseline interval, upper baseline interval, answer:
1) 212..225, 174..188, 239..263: -2.43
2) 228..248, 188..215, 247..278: -4.73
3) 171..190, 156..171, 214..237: 1.78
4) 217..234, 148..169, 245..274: -4.08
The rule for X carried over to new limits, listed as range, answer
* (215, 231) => 49.6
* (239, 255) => 43.8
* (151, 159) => 46.4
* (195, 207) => 44.9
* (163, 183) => 46.1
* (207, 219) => 49.8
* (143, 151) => 42.6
